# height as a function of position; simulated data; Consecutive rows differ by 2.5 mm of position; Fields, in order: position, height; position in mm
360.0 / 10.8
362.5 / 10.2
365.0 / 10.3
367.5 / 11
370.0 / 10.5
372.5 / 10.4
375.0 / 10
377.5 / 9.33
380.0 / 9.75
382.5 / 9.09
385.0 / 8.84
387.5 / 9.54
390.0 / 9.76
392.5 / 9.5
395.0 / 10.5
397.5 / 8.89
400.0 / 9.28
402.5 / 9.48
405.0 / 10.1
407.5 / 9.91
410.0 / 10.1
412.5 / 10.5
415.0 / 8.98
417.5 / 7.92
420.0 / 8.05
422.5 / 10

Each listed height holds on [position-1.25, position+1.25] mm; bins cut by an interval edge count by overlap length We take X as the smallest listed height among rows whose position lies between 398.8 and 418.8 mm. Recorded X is 7.92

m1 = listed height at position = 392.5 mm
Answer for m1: 9.5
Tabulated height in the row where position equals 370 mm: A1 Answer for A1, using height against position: 10.5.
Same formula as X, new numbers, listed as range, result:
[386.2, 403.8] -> 8.89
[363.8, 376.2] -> 10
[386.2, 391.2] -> 9.54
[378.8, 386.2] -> 8.84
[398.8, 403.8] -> 9.28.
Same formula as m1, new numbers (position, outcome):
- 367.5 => 11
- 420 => 8.05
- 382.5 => 9.09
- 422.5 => 10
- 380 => 9.75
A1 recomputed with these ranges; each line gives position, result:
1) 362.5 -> 10.2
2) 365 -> 10.3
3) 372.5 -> 10.4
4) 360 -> 10.8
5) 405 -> 10.1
